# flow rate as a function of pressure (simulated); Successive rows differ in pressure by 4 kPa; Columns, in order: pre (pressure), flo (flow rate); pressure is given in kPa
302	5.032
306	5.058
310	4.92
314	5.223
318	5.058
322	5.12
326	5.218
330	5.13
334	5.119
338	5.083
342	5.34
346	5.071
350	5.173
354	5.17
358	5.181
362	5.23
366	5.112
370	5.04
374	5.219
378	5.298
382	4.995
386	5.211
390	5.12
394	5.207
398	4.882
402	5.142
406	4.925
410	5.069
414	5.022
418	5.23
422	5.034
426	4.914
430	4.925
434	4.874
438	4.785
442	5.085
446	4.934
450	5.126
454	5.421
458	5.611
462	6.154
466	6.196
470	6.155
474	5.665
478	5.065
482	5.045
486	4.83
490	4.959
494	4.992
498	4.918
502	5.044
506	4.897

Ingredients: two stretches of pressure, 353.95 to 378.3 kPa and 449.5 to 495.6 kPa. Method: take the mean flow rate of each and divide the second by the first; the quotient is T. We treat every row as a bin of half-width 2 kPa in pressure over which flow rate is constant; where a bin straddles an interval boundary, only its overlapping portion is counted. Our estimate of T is 1.1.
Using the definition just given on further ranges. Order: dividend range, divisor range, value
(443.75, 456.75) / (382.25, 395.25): 1.01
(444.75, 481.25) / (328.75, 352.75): 1.08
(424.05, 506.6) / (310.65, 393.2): 1.01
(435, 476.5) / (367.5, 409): 1.08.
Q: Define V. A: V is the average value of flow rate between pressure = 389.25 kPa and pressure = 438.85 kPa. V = 5.01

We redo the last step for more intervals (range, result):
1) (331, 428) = 5.12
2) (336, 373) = 5.16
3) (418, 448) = 4.96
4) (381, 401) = 5.09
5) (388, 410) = 5.06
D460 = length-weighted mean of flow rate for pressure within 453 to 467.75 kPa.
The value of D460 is 5.87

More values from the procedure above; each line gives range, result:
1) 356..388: 5.16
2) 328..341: 5.13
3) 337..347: 5.18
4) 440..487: 5.45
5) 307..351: 5.13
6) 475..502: 5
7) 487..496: 4.96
